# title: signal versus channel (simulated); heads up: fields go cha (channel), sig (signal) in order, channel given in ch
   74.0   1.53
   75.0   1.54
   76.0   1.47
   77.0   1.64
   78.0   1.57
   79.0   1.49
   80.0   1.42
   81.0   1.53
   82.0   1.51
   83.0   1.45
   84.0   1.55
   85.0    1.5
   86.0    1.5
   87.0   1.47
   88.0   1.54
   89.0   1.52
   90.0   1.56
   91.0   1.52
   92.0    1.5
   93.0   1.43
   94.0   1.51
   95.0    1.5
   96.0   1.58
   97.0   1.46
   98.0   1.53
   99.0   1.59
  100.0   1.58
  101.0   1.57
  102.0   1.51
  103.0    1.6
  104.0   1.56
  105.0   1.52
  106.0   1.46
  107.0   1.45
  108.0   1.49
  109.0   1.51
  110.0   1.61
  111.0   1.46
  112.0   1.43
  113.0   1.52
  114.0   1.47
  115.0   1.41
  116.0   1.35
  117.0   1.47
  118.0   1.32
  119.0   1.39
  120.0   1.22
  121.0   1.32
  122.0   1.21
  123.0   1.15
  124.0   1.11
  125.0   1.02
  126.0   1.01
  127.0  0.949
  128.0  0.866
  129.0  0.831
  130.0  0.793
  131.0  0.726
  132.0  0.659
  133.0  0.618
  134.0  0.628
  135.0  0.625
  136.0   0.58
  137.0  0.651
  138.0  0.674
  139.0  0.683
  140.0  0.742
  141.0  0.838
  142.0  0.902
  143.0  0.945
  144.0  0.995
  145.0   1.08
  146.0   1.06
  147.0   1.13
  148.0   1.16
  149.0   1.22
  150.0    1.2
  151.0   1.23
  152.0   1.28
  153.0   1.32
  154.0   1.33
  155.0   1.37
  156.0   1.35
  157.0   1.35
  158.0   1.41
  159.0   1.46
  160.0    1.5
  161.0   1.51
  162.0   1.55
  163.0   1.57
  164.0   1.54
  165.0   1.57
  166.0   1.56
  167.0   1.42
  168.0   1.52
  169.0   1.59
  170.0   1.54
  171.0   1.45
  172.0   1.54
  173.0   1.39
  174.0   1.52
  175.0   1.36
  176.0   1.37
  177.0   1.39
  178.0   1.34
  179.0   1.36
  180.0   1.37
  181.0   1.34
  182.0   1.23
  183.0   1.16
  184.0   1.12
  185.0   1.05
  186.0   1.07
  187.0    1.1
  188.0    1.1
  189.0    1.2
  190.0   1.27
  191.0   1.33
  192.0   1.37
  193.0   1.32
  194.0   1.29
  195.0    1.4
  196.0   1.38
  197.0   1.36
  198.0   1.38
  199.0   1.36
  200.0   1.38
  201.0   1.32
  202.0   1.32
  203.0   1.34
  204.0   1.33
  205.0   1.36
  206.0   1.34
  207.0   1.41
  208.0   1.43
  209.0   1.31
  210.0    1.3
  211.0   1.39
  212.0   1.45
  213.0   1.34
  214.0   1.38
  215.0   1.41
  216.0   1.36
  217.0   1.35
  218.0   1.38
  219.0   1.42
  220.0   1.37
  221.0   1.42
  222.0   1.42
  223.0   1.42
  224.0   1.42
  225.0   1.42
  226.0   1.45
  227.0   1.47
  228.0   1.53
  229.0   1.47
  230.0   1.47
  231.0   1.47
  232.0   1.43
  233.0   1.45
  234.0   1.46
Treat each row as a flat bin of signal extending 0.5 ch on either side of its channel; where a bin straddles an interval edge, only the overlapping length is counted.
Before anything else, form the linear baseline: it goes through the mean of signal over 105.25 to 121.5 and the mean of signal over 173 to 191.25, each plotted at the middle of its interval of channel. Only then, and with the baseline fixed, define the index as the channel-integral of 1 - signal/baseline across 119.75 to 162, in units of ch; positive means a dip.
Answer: 9.7 ch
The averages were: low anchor 1.43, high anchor 1.26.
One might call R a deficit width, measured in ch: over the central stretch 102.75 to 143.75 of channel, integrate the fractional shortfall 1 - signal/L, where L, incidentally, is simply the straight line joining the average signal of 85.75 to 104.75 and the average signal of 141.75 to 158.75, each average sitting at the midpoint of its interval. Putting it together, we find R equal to 7.9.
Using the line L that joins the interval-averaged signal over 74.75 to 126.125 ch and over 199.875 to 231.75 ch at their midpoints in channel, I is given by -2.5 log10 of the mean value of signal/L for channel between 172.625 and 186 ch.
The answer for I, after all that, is 0.09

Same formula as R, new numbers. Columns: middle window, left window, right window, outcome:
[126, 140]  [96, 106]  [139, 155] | 5.8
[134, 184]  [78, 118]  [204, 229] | 7.0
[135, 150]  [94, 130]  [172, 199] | 4.8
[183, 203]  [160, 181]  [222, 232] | 2.7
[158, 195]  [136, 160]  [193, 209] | -4.2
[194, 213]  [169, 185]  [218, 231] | 0.6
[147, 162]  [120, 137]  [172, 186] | -3.1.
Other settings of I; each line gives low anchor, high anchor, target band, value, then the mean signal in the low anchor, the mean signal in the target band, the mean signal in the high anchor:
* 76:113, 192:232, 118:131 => 0.36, 1.52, 1.07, 1.39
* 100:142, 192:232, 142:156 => 0.04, 1.15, 1.17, 1.39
